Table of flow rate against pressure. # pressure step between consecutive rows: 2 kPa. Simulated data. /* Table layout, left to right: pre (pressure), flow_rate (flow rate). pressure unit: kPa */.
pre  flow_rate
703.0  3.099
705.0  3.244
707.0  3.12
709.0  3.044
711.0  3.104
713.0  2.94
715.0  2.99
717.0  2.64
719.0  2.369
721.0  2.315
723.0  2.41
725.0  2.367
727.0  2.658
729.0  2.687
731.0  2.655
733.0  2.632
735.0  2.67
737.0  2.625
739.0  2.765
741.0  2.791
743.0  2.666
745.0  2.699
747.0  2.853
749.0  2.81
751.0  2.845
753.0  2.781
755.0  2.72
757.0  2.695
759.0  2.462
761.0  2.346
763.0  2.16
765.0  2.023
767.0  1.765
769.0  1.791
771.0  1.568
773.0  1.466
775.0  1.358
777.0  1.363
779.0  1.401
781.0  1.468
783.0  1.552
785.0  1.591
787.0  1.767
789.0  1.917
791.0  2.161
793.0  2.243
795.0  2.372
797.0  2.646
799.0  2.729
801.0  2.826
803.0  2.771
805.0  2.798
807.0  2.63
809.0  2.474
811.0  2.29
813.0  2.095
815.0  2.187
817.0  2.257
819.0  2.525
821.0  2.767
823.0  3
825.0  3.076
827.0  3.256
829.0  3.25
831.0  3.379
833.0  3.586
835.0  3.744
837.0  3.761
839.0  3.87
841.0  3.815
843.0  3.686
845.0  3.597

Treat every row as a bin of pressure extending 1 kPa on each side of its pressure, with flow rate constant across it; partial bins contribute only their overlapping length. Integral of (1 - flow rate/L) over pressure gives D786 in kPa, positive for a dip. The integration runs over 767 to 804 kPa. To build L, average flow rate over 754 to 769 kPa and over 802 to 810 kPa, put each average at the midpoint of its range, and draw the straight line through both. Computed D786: 8.36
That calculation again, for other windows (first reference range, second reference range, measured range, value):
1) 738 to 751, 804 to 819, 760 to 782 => 7.8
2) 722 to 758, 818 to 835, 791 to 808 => 2.3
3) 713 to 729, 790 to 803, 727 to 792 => 8.1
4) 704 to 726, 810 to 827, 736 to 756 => -0.3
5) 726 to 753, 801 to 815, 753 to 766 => 1.1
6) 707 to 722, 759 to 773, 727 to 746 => -2.0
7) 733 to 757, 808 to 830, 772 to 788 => 7.1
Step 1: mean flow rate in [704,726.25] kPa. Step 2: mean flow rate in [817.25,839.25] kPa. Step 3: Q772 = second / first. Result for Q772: 1.17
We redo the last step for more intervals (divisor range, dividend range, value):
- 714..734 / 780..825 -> 0.91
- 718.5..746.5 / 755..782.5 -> 0.72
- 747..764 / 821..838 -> 1.28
